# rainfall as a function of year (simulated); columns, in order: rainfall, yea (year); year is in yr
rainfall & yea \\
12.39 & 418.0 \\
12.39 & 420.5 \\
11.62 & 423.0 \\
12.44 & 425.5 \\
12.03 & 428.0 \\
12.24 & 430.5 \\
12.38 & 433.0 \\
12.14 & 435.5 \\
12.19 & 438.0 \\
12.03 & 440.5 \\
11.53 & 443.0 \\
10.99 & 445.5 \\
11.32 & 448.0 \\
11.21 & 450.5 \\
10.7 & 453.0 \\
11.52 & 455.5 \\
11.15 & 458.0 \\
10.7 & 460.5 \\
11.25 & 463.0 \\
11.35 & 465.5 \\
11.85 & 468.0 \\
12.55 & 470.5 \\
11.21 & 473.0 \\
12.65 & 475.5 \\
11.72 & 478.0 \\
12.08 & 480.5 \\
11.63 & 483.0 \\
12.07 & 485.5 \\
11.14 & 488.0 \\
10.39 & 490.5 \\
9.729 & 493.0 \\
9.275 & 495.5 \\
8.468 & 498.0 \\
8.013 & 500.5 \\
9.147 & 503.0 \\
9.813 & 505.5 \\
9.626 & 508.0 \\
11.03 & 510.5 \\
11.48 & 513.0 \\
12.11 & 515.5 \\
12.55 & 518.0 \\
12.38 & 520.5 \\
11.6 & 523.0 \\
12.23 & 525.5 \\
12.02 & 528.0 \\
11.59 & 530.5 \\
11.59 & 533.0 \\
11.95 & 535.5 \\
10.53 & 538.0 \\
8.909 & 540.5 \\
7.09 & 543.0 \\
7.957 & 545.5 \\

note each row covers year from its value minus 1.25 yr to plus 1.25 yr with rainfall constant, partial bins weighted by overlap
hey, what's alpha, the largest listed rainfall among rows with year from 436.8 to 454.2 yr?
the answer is 12.19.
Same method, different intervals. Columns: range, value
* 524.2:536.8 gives 12.23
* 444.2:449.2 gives 11.32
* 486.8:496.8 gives 11.14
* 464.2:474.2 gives 12.55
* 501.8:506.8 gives 9.813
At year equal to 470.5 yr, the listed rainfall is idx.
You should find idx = 12.55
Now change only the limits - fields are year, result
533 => 11.59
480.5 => 12.08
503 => 9.147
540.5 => 8.909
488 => 11.14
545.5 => 7.957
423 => 11.62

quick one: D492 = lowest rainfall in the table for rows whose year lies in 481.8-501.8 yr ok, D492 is 8.013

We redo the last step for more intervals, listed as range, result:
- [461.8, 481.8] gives 11.21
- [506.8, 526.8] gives 9.626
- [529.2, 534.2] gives 11.59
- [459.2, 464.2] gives 10.7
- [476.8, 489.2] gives 11.14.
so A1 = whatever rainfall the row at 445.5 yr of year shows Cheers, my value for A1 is 10.99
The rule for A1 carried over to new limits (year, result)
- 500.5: 8.013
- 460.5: 10.7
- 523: 11.6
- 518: 12.55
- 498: 8.468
